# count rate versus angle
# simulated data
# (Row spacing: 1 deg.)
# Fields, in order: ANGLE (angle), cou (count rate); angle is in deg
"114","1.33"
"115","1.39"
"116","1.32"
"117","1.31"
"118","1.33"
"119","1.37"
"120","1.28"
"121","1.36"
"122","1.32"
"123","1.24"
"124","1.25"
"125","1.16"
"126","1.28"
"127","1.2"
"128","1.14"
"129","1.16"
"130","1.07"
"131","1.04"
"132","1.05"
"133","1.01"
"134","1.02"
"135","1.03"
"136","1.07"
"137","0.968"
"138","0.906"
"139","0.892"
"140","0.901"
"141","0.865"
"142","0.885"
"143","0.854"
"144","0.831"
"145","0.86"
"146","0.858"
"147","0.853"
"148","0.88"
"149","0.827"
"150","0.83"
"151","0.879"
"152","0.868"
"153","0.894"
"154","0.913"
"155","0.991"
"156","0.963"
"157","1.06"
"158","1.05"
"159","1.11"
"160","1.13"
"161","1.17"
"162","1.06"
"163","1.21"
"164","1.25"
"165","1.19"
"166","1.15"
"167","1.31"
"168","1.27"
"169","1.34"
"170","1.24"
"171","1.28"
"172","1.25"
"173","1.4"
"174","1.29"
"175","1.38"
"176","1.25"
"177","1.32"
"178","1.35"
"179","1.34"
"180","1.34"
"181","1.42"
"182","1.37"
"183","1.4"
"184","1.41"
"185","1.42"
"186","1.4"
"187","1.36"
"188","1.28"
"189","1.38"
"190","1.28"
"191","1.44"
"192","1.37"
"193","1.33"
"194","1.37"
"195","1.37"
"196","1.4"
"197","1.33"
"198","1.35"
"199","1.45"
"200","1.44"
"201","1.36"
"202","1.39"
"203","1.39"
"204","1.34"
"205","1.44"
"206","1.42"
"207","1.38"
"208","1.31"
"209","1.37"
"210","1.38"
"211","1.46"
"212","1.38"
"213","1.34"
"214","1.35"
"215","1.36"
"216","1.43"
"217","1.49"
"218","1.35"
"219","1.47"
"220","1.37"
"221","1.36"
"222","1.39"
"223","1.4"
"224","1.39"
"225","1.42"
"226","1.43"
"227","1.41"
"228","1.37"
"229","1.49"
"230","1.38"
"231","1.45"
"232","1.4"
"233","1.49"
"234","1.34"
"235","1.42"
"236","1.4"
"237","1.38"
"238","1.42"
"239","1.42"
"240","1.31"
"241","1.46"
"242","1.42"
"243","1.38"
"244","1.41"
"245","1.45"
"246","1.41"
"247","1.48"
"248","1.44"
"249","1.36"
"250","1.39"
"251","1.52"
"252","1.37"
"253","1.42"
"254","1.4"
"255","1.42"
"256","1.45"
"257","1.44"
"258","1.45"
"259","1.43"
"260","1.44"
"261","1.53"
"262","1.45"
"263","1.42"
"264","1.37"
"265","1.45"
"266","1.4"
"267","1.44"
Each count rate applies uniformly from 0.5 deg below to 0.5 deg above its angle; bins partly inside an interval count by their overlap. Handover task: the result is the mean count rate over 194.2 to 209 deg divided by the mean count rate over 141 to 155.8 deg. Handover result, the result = 1.6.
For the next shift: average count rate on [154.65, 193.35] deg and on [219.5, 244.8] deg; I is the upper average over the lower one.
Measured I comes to 1.1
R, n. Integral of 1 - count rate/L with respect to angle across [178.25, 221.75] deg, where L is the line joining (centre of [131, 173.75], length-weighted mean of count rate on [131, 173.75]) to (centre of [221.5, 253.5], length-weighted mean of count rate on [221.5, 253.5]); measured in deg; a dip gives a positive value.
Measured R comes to -4.79 deg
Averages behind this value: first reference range 1.03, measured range 1.38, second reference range 1.41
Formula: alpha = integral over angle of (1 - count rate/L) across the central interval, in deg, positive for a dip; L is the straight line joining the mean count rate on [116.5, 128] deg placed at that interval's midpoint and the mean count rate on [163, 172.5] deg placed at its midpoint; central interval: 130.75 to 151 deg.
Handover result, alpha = 5.55 deg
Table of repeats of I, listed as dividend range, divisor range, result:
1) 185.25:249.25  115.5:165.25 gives 1.32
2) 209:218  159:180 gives 1.11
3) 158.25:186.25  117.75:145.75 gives 1.19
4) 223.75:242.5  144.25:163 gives 1.47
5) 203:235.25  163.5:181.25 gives 1.08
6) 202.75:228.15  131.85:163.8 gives 1.45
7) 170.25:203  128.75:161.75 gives 1.42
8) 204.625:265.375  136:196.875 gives 1.22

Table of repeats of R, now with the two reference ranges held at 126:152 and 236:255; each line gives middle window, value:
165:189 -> -4.40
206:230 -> -1.85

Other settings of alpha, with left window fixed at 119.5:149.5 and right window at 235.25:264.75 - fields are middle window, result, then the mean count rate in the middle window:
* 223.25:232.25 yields -0.45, 1.42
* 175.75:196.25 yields -2.63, 1.36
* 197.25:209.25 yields -1.14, 1.39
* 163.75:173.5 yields -1.01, 1.27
